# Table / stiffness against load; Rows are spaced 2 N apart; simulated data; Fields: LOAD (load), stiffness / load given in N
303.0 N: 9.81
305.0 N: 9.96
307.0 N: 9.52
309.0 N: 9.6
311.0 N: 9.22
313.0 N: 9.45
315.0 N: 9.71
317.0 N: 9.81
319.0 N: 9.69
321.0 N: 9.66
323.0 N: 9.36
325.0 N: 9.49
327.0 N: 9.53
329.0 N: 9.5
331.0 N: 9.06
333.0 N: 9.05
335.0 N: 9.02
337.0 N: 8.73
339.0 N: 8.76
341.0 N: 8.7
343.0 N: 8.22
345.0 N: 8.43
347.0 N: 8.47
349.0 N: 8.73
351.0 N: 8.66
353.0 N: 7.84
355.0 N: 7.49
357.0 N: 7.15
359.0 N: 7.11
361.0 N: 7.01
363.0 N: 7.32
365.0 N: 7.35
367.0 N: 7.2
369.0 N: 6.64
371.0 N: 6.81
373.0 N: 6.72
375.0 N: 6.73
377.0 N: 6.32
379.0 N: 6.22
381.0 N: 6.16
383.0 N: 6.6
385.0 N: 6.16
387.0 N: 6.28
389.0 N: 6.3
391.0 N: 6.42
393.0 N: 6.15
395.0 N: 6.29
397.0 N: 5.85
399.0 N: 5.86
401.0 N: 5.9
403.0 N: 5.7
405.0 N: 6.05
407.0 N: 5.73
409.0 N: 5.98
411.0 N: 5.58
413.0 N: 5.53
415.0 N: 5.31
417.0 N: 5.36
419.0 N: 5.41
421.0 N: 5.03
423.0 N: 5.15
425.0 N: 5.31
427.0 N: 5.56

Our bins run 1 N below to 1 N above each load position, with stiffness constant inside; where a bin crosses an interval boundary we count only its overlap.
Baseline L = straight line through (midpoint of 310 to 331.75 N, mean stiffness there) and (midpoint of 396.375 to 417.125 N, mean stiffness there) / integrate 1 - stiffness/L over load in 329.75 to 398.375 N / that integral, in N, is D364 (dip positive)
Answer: 2.43 N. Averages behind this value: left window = 9.5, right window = 5.73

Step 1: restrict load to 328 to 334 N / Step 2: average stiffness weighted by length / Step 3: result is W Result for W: 9.2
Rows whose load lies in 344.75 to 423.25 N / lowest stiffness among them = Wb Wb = 5.03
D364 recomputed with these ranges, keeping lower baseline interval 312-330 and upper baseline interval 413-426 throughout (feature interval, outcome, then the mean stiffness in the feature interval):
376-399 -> 1.50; 6.23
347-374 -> 1.51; 7.43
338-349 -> 0.07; 8.54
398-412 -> 0.20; 5.83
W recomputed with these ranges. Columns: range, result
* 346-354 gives 8.43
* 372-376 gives 6.72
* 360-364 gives 7.17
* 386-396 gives 6.29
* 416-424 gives 5.24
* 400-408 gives 5.84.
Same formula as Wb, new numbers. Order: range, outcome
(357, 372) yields 6.64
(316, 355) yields 7.49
